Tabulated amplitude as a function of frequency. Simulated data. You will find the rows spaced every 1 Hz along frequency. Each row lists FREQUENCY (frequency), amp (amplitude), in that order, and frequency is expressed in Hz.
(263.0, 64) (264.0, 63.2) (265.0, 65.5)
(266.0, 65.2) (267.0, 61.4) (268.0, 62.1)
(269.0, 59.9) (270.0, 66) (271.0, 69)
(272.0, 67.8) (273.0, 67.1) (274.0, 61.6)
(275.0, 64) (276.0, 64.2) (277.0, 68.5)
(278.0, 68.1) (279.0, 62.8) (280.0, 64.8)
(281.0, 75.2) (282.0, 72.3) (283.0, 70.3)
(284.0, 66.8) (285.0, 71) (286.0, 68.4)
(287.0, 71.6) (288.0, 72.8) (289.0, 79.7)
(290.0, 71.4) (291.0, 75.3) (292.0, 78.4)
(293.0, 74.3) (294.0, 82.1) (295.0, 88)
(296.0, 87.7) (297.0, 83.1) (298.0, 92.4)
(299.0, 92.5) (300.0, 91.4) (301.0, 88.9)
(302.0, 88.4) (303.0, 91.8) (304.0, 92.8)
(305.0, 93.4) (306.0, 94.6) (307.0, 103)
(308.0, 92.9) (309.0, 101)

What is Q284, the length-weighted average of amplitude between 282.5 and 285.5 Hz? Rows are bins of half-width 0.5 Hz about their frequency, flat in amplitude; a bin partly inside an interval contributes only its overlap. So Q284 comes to 69.4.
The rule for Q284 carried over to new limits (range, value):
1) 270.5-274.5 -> 66.4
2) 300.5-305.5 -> 91.1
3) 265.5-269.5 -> 62.2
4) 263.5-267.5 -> 63.8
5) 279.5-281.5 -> 70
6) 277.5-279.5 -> 65.4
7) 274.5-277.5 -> 65.6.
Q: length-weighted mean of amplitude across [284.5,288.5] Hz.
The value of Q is 70.9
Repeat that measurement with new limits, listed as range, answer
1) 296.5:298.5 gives 87.8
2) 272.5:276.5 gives 64.2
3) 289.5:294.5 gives 76.3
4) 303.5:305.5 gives 93.1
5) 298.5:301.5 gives 90.9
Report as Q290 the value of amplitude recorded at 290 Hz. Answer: 71.4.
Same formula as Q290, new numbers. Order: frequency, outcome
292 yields 78.4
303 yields 91.8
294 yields 82.1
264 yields 63.2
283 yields 70.3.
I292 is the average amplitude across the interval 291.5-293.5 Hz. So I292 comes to 76.3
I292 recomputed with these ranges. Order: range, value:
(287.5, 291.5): 74.8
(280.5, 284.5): 71.2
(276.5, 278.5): 68.3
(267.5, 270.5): 62.7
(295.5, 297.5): 85.4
